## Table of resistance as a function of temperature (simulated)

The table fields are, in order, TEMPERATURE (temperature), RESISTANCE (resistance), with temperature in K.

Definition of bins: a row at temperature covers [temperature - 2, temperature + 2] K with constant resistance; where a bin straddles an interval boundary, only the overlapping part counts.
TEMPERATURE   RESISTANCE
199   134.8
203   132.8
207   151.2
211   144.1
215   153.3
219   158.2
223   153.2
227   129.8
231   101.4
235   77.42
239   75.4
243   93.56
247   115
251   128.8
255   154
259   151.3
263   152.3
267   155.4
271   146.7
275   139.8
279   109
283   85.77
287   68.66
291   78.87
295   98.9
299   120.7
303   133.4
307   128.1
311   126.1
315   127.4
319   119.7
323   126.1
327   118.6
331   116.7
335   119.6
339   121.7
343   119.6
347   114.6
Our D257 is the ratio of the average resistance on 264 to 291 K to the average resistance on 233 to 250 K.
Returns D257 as 1.3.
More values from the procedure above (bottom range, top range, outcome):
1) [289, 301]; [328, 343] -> 1.20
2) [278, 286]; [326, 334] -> 1.28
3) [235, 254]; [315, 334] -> 1.17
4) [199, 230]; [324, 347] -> 0.83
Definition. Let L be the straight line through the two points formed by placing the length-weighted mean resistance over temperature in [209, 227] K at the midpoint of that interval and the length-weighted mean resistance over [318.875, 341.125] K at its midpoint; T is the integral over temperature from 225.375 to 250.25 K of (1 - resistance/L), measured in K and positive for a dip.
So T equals 7.7 K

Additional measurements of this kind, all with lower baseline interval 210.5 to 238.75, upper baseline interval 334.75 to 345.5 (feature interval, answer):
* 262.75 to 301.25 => 2.99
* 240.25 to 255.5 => 0.98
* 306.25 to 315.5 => -0.39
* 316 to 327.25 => -0.11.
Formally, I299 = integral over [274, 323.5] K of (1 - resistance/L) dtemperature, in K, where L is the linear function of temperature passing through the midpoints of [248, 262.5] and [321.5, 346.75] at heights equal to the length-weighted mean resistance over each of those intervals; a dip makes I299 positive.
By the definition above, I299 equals 7.0 K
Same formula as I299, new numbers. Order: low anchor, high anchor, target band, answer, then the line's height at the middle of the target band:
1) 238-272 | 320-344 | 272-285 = 1.41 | 128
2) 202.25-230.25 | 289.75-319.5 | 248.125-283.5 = -2.17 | 129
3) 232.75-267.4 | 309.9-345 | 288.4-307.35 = 1.89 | 121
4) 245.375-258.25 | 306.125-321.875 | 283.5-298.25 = 4.92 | 129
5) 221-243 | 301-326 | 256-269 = -4.50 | 114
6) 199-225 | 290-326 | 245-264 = -0.70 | 135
